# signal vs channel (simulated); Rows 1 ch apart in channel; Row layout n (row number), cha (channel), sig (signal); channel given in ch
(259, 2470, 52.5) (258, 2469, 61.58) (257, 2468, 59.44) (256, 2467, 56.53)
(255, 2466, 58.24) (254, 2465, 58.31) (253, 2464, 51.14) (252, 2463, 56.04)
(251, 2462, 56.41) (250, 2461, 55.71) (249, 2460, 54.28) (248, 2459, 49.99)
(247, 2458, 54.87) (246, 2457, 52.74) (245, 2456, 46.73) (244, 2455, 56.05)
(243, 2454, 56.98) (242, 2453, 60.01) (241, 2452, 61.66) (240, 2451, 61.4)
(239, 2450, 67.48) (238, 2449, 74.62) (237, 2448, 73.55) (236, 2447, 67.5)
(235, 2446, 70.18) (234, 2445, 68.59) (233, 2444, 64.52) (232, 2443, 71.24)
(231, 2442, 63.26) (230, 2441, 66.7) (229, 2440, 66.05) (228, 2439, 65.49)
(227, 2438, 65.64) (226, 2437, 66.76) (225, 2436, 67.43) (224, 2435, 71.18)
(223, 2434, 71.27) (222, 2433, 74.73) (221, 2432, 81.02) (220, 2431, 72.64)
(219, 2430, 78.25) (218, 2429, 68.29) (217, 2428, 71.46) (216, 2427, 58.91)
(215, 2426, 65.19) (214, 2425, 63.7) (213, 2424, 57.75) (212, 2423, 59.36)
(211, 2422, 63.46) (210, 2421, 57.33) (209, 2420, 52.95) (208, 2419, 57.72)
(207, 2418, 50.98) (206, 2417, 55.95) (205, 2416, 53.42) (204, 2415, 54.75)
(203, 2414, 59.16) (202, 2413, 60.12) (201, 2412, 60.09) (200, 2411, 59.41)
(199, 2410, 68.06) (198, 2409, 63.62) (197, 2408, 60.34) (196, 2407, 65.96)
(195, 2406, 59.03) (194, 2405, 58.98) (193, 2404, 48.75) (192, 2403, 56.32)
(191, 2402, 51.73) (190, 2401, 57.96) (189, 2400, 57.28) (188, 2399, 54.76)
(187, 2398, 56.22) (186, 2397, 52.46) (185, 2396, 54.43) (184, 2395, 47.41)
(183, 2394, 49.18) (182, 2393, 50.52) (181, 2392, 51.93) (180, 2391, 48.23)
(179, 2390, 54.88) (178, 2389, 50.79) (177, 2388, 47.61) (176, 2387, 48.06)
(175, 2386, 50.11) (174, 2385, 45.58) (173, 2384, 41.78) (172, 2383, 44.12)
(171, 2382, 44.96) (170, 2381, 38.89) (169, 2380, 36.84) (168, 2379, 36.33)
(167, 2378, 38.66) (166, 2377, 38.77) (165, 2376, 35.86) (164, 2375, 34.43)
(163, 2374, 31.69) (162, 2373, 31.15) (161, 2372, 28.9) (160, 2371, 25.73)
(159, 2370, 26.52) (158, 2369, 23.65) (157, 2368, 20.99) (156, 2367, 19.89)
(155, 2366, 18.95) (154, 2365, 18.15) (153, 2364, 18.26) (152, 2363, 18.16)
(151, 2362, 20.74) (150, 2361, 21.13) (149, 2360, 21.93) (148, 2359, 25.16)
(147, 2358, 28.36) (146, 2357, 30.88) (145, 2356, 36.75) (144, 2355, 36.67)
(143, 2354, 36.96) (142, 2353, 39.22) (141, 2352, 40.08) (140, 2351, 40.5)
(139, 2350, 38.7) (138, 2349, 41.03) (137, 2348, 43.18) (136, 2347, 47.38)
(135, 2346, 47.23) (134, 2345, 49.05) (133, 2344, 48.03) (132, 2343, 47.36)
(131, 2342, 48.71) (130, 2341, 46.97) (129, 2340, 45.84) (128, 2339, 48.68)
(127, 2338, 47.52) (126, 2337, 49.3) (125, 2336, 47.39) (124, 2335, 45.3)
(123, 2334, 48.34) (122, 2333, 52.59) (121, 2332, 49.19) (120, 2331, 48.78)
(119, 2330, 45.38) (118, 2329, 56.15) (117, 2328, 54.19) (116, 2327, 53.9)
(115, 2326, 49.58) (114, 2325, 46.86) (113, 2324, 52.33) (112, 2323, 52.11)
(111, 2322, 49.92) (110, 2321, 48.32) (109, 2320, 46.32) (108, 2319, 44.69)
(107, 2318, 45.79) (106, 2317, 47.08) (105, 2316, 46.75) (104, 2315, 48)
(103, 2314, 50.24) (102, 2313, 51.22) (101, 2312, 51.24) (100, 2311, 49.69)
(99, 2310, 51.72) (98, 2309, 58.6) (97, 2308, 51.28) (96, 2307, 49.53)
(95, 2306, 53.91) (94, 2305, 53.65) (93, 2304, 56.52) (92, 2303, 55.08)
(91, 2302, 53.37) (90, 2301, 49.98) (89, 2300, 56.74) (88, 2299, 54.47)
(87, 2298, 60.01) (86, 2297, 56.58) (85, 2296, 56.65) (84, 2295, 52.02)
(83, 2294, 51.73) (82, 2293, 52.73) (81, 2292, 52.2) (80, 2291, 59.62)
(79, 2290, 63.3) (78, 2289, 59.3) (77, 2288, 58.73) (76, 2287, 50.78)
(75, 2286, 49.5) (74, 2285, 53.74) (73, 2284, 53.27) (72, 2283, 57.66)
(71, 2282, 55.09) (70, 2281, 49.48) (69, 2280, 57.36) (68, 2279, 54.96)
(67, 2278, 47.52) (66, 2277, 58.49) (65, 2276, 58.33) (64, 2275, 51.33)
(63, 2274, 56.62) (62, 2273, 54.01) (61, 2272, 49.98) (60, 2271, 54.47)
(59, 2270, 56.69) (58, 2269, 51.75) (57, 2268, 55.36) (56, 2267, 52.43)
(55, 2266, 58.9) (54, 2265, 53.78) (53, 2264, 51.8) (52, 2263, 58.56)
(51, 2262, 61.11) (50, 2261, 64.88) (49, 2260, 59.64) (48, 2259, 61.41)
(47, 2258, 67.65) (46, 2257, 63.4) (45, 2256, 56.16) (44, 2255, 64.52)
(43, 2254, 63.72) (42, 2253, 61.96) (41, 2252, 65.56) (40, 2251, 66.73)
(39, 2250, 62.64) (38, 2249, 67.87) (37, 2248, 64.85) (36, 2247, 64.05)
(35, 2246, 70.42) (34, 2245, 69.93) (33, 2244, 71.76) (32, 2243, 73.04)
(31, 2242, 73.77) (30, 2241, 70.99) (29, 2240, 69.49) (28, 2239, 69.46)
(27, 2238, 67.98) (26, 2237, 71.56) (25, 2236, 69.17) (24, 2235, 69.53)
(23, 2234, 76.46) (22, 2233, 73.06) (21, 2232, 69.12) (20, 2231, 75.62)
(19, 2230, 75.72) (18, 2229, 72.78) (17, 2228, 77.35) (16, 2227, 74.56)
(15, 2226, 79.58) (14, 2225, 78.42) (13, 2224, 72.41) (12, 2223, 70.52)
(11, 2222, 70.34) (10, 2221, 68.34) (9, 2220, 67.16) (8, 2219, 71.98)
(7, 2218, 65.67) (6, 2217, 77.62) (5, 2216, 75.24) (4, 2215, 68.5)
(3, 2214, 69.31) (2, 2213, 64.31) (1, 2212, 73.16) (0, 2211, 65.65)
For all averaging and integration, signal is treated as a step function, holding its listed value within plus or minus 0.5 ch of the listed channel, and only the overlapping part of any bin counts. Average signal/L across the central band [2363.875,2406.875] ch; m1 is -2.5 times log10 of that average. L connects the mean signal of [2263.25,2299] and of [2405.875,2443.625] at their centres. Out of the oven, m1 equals 0.41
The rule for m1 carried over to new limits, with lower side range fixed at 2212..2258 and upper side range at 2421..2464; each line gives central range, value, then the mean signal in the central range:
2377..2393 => 0.40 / 45.2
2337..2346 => 0.36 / 47.8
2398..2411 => 0.12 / 58.5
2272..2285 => 0.25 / 54.3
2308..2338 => 0.33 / 49.7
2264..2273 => 0.26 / 54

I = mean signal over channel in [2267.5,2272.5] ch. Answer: 53.6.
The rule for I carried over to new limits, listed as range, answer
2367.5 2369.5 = 22.3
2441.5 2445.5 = 66.9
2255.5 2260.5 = 61.7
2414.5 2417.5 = 54.7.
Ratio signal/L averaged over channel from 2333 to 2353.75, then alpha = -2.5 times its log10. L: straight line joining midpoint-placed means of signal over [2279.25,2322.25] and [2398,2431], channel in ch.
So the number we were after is 0.21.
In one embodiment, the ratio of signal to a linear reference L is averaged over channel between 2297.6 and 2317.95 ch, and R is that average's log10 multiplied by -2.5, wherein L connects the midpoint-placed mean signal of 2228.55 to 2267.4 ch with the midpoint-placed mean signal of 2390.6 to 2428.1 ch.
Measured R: 0.20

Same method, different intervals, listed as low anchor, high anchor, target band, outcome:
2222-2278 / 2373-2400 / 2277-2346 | 0.092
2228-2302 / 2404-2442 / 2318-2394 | 0.465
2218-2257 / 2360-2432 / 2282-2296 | 0.142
